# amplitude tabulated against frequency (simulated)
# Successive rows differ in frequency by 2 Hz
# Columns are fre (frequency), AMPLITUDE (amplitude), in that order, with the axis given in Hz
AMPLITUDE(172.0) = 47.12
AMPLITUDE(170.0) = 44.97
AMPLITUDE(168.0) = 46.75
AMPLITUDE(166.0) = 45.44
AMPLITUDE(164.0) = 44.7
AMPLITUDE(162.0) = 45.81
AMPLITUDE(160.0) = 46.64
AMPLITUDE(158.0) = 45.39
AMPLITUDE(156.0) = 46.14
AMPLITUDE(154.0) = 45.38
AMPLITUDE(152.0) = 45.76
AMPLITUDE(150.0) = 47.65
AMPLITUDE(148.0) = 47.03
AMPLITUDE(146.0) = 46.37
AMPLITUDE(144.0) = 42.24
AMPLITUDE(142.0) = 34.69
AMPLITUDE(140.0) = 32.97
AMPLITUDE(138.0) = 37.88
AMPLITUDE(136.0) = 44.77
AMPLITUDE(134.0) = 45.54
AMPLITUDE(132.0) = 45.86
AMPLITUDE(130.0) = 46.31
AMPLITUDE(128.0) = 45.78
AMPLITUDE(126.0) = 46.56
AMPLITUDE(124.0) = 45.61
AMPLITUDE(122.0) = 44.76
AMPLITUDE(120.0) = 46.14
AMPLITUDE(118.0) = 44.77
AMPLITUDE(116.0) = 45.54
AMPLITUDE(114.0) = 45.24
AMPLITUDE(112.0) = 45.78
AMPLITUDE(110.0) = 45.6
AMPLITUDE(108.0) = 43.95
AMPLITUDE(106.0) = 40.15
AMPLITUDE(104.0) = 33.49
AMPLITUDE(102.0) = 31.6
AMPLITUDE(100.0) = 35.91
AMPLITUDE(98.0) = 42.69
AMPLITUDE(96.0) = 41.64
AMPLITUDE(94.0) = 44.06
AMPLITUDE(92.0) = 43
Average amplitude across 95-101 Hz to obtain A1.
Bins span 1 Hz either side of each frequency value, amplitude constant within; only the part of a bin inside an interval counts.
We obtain 40.1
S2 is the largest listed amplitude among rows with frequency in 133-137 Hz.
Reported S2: 45.54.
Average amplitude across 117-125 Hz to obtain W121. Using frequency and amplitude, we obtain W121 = 45.3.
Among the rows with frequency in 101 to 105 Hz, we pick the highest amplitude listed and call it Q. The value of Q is 33.49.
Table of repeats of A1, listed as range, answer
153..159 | 45.6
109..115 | 45.5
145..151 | 47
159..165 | 45.7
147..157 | 46.4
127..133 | 46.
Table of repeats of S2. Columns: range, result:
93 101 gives 44.06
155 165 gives 46.64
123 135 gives 46.56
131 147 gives 46.37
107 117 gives 45.78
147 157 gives 47.65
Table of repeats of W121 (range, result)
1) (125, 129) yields 46.2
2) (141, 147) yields 41.1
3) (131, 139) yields 43.5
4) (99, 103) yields 33.8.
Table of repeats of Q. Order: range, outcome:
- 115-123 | 46.14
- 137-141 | 37.88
